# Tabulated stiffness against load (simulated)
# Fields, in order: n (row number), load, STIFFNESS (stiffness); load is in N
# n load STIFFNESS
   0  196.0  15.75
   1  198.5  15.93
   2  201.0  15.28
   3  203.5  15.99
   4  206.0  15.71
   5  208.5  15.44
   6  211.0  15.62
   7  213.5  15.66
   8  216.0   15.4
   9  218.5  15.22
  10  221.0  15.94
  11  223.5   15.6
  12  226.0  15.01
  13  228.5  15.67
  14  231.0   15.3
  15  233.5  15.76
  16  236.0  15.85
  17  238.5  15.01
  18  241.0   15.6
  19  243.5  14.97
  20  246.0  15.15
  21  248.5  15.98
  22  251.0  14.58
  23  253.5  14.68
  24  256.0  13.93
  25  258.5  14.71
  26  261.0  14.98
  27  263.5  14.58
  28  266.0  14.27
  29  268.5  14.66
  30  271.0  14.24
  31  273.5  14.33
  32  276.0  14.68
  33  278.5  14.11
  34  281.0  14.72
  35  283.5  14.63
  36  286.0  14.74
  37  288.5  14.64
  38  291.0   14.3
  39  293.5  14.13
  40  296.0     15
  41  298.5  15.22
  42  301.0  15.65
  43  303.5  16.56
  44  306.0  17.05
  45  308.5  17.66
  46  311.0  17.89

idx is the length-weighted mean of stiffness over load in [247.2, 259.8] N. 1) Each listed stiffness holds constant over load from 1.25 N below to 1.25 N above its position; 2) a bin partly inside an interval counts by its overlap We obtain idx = 14.8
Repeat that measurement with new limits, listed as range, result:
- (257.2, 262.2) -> 14.8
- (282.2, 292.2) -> 14.6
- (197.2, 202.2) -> 15.6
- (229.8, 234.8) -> 15.5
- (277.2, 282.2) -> 14.4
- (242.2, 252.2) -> 15.2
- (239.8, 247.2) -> 15.2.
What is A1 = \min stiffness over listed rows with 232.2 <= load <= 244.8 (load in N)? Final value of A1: 14.97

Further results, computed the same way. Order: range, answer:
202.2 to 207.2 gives 15.71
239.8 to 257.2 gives 13.93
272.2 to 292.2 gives 14.11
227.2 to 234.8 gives 15.3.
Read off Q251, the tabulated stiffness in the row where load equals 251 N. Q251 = 14.58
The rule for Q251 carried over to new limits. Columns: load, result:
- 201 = 15.28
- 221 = 15.94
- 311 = 17.89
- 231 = 15.3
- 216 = 15.4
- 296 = 15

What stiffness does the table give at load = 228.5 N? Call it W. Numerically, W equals 15.67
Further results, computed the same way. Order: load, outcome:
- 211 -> 15.62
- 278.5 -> 14.11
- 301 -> 15.65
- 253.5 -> 14.68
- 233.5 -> 15.76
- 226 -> 15.01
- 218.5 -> 15.22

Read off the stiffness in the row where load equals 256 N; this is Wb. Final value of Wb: 13.93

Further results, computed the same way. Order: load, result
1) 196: 15.75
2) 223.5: 15.6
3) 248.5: 15.98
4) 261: 14.98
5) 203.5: 15.99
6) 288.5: 14.64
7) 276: 14.68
